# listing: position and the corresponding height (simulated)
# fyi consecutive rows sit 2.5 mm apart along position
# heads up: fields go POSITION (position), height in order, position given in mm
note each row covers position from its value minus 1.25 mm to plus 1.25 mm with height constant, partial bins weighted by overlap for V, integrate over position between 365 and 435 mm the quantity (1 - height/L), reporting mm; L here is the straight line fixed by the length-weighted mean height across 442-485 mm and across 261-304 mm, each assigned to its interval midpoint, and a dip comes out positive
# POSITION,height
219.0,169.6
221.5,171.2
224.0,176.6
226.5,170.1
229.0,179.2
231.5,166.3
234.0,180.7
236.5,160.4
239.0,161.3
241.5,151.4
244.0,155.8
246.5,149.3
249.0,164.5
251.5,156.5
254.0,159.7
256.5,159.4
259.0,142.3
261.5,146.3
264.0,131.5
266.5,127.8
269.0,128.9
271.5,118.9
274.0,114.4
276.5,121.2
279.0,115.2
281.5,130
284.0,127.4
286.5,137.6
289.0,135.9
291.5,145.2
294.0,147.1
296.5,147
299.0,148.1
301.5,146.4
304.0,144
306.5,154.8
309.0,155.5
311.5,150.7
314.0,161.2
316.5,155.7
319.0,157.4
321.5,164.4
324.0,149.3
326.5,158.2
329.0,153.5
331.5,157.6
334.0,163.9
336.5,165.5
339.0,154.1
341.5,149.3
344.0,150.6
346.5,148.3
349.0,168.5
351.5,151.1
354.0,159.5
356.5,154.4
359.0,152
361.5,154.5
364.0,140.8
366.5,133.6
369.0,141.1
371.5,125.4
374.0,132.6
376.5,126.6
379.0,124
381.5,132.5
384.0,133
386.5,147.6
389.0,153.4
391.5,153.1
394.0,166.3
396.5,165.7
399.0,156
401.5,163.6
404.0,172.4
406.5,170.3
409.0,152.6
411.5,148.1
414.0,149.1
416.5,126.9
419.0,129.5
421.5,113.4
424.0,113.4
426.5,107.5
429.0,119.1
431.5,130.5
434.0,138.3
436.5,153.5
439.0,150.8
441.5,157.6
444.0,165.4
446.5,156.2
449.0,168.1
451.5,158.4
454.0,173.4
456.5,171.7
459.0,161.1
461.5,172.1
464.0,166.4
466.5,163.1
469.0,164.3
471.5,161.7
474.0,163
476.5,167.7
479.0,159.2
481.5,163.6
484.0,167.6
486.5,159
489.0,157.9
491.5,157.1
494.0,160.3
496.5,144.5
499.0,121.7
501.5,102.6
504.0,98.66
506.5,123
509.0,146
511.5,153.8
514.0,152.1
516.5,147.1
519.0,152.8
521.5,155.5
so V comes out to 6.1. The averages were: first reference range 134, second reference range 165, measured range 140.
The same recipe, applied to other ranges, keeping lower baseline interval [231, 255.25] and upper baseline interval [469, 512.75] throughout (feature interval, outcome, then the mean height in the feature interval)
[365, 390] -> 3.1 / 135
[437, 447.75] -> -0.5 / 157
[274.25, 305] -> 4.2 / 136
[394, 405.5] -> -0.9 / 165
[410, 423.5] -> 1.7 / 133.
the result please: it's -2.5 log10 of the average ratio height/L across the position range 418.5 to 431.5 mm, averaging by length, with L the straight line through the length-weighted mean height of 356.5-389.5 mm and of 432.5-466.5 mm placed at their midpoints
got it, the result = 0.29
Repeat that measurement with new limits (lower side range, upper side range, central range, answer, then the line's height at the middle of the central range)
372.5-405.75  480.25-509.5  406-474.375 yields -0.04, 145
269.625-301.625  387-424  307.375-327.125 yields -0.14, 137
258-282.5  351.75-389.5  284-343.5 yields -0.14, 133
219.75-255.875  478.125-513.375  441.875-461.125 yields -0.12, 147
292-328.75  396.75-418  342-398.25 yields 0.06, 154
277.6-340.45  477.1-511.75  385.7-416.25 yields -0.08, 147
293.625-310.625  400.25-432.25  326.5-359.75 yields -0.08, 145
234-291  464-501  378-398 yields 0.02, 150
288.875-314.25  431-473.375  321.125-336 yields -0.05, 151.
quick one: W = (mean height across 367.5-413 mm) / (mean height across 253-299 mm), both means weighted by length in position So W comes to 1.1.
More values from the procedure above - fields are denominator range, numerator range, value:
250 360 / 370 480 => 1.02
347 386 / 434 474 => 1.14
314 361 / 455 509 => 0.98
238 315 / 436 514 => 1.08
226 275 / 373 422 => 0.97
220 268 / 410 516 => 0.93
